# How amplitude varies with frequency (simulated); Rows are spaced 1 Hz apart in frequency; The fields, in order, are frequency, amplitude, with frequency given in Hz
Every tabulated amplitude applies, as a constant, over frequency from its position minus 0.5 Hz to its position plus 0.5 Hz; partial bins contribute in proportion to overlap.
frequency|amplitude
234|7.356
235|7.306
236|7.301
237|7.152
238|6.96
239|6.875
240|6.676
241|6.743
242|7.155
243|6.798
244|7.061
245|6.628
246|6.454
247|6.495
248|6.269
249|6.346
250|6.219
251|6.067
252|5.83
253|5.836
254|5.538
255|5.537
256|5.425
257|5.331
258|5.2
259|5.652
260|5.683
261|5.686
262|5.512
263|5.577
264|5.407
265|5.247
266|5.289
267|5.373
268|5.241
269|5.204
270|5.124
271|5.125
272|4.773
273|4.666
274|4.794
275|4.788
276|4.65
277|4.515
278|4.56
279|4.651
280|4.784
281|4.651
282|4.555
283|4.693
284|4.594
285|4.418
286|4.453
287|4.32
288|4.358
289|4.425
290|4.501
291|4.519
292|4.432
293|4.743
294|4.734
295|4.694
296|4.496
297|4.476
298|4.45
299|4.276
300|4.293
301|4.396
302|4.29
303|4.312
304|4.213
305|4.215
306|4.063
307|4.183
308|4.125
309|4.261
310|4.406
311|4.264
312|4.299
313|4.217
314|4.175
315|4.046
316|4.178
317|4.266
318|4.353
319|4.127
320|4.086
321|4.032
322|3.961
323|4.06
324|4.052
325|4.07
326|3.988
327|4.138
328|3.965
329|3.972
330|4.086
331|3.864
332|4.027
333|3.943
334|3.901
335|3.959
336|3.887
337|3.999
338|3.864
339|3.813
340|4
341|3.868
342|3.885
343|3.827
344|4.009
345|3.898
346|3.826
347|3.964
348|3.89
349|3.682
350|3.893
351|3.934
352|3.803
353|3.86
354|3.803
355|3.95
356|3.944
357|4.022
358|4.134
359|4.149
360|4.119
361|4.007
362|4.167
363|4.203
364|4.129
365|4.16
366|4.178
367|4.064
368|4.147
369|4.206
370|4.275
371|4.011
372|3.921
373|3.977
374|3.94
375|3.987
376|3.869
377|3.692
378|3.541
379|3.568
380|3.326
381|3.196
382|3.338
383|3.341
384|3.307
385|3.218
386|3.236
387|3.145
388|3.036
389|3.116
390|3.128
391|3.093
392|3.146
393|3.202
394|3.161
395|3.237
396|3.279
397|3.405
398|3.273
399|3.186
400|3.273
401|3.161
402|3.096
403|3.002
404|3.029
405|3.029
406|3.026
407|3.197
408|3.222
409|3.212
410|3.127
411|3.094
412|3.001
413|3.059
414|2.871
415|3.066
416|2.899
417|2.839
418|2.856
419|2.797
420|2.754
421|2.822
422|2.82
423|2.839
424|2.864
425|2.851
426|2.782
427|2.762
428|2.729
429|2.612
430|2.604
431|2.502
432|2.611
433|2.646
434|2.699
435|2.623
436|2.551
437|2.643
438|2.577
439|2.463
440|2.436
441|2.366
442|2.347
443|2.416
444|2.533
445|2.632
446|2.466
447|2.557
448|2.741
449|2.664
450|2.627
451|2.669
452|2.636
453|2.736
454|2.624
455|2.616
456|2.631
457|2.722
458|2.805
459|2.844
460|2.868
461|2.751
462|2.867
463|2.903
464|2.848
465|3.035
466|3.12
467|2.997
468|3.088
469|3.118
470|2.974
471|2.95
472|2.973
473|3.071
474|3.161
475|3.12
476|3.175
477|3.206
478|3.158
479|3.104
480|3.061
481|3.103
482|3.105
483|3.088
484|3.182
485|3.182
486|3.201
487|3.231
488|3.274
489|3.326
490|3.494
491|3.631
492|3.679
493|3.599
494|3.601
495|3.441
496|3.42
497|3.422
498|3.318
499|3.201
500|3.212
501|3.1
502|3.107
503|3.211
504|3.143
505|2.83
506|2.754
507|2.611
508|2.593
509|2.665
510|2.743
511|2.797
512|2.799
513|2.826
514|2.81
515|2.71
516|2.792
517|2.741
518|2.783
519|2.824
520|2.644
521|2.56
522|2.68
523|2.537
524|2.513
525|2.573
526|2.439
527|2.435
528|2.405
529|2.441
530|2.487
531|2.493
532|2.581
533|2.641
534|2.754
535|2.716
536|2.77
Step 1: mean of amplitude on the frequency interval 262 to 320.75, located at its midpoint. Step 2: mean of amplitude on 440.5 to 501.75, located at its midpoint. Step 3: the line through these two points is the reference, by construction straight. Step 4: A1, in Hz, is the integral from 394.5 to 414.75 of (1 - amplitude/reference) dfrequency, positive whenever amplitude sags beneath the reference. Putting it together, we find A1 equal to 2.5 Hz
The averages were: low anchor 4.56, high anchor 3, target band 3.14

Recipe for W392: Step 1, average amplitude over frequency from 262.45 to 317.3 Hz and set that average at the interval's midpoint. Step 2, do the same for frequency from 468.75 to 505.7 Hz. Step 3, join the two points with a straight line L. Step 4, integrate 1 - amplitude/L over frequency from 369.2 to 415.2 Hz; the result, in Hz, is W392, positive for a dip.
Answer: 6.6 Hz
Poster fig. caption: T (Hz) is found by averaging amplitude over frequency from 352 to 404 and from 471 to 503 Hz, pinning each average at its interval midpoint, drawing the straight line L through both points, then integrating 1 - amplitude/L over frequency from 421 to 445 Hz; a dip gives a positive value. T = 5.66 Hz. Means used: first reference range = 3.62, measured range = 2.63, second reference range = 3.25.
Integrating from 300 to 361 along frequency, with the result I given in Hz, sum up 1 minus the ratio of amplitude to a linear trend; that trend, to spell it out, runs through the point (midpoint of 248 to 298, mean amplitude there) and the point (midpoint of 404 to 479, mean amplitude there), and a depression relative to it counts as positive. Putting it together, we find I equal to 3.3 Hz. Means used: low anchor 5.04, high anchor 2.82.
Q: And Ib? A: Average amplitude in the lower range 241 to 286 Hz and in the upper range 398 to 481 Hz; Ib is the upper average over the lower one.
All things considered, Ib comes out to 0.52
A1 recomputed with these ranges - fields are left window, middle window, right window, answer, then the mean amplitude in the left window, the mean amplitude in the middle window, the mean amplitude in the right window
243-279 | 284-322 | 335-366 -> 3.7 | 5.52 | 4.33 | 3.96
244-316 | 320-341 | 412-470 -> 1.3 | 4.93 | 3.98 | 2.74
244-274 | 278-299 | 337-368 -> 2.3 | 5.62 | 4.54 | 3.97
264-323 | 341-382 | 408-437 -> -3.5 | 4.51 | 3.92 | 2.82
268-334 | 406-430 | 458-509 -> 4.4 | 4.38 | 2.91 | 3.12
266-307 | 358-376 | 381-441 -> -2.8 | 4.6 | 4.09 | 2.96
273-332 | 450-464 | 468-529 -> 2.3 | 4.34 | 2.74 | 3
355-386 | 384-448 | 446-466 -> 7.4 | 3.86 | 2.89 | 2.75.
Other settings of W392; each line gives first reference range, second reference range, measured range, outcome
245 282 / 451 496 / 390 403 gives 2.4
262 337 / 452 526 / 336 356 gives 1.0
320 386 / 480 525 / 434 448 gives 3.6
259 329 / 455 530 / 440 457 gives 3.8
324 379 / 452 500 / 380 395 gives 2.1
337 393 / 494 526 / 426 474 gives 7.8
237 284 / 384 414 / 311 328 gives 1.6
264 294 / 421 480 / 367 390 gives 0.0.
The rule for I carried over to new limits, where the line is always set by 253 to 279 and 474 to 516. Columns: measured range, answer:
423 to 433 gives 2.7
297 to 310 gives 1.6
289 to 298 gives 0.7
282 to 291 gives 1.0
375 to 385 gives 1.7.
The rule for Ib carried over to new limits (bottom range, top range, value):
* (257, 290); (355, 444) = 0.66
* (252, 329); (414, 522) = 0.62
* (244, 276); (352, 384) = 0.70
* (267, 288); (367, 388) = 0.77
